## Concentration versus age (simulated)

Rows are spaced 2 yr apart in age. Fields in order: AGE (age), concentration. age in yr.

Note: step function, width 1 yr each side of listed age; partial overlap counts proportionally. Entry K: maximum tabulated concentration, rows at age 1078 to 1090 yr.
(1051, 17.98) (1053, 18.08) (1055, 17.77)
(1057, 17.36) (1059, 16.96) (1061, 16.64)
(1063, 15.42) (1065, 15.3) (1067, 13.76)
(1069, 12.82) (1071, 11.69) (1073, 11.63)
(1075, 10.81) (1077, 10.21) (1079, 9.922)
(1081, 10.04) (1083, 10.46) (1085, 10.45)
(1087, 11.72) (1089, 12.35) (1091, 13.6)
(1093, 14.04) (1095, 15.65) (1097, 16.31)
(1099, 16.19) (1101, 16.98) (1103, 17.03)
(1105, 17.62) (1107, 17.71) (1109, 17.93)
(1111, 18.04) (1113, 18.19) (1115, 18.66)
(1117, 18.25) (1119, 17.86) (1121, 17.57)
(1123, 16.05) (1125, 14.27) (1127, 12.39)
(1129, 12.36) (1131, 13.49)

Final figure 12.35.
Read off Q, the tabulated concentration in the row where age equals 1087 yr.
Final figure 11.72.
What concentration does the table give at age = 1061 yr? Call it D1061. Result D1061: 16.64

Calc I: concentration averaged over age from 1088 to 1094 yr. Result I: 13.3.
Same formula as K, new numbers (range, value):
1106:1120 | 18.66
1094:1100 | 16.31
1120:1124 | 17.57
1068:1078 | 12.82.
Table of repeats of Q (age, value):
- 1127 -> 12.39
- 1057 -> 17.36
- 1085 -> 10.45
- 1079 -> 9.922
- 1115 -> 18.66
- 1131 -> 13.49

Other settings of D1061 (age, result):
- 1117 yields 18.25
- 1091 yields 13.6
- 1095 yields 15.65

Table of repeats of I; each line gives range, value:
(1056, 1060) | 17.2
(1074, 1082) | 10.2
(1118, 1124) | 17.2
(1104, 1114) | 17.9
